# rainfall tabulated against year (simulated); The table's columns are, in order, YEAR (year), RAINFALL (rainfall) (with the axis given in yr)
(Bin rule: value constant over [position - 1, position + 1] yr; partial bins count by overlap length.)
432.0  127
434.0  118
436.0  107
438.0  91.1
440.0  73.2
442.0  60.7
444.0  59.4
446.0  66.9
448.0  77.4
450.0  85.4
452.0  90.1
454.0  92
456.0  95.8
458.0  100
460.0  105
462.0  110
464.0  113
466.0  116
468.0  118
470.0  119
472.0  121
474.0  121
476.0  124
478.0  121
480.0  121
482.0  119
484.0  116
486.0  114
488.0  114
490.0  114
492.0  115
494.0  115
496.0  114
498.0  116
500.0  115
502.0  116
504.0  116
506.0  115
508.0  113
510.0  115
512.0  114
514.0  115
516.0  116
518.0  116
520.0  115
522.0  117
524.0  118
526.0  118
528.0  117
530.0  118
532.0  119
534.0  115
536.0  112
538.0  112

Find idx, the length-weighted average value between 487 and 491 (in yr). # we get 114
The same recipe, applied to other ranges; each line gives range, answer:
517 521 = 116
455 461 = 100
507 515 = 114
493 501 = 115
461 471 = 115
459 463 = 108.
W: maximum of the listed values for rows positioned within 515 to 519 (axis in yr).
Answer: 116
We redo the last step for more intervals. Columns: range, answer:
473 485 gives 124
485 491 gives 114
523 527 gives 118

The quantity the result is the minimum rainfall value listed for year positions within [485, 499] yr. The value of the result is 114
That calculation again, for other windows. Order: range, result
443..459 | 59.4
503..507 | 115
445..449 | 66.9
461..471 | 110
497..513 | 113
